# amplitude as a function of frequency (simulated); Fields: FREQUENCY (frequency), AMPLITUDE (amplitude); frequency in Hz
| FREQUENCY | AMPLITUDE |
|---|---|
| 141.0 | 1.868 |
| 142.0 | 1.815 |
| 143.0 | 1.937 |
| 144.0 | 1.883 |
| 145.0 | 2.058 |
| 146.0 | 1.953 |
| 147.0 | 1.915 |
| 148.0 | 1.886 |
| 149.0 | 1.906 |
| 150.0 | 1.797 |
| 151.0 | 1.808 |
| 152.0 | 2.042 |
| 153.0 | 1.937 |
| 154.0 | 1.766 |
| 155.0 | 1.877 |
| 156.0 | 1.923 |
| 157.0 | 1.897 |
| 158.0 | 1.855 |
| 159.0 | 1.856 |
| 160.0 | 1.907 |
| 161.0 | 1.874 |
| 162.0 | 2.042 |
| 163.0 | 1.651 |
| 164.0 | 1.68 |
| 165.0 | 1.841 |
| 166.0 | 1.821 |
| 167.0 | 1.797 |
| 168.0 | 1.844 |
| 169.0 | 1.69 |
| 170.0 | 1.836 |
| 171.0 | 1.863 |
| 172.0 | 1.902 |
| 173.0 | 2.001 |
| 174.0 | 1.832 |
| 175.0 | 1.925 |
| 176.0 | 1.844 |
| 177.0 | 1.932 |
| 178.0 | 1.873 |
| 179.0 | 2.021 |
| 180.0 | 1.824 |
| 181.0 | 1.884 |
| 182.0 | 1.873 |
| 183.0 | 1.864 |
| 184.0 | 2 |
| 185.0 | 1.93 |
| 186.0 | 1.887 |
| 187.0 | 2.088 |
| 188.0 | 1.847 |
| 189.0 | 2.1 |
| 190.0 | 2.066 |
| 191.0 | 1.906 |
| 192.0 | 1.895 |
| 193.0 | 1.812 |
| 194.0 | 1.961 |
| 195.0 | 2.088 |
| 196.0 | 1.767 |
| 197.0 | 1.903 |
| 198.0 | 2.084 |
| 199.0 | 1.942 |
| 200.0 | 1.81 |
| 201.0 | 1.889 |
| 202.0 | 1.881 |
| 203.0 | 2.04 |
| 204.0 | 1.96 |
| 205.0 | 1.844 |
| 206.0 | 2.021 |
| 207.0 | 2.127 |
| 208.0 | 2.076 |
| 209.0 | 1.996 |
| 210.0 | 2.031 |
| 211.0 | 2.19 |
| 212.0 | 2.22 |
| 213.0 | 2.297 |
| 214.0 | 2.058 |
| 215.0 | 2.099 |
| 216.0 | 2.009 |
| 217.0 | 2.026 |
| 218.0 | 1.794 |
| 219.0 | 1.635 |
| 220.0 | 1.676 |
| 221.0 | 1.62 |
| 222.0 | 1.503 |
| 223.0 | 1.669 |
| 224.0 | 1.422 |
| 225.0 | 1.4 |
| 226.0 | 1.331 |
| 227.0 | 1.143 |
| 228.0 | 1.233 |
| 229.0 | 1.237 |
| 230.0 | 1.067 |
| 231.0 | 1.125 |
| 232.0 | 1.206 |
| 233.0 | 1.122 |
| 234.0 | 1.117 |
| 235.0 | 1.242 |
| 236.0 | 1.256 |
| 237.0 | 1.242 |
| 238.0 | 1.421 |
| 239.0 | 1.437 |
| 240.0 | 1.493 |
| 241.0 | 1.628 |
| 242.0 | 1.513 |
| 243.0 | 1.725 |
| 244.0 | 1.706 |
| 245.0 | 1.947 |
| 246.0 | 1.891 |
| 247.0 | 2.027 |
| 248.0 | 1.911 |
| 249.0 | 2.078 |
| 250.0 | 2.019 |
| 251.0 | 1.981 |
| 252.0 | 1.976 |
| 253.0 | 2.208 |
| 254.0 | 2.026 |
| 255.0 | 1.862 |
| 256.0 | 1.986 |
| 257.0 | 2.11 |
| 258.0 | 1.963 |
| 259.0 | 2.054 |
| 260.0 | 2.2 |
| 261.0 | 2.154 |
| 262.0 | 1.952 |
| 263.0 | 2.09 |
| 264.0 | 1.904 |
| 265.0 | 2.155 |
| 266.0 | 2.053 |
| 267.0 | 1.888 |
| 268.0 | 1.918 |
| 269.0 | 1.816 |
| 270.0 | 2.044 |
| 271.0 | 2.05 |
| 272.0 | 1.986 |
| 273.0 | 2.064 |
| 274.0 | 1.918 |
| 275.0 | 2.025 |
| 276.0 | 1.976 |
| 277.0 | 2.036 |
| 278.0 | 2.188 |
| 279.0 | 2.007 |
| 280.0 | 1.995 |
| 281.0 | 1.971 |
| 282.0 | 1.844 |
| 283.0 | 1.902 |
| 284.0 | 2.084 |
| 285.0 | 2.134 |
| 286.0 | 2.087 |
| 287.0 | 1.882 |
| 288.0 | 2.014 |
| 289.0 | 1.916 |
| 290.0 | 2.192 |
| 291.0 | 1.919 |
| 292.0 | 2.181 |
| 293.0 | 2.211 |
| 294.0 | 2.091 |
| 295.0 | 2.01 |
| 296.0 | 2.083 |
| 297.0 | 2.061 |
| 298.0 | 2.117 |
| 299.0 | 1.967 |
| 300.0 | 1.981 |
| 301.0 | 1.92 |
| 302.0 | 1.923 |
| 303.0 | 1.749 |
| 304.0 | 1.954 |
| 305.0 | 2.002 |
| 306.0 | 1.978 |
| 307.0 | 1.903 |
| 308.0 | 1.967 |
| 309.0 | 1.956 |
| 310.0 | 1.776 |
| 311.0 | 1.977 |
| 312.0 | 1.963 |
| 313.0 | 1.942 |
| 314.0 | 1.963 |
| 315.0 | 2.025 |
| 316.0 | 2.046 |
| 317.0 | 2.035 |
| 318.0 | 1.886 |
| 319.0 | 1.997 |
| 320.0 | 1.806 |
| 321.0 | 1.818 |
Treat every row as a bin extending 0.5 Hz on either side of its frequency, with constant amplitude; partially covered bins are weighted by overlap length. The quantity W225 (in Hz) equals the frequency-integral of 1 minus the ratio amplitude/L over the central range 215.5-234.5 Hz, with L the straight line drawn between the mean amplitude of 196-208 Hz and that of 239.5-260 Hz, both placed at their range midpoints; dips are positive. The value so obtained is 4.9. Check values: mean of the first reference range 1.95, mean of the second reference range 1.91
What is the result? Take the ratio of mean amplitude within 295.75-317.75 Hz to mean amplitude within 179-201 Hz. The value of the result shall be 1.02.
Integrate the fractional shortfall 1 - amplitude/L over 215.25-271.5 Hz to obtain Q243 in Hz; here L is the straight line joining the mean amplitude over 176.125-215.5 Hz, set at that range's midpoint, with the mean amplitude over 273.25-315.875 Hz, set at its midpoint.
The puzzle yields 7.5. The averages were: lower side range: 1.98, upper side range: 2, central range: 1.72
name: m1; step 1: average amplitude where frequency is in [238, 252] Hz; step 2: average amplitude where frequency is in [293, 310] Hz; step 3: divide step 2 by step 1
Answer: 1.1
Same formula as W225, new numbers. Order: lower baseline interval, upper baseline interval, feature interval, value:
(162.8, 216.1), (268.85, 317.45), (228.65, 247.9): 5.0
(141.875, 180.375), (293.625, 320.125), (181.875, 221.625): -1.2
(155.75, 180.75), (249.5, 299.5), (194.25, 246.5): 6.5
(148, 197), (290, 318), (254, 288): -0.8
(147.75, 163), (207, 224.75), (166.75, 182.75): 0.1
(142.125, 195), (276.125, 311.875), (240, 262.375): 0.3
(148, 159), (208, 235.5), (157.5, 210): -4.5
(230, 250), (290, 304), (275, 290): -0.9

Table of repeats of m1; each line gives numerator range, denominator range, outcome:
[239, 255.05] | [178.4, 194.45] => 0.96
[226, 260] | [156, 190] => 0.87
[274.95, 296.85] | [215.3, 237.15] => 1.43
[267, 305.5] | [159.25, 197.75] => 1.06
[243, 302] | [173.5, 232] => 1.10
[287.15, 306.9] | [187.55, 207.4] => 1.03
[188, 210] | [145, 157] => 1.03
